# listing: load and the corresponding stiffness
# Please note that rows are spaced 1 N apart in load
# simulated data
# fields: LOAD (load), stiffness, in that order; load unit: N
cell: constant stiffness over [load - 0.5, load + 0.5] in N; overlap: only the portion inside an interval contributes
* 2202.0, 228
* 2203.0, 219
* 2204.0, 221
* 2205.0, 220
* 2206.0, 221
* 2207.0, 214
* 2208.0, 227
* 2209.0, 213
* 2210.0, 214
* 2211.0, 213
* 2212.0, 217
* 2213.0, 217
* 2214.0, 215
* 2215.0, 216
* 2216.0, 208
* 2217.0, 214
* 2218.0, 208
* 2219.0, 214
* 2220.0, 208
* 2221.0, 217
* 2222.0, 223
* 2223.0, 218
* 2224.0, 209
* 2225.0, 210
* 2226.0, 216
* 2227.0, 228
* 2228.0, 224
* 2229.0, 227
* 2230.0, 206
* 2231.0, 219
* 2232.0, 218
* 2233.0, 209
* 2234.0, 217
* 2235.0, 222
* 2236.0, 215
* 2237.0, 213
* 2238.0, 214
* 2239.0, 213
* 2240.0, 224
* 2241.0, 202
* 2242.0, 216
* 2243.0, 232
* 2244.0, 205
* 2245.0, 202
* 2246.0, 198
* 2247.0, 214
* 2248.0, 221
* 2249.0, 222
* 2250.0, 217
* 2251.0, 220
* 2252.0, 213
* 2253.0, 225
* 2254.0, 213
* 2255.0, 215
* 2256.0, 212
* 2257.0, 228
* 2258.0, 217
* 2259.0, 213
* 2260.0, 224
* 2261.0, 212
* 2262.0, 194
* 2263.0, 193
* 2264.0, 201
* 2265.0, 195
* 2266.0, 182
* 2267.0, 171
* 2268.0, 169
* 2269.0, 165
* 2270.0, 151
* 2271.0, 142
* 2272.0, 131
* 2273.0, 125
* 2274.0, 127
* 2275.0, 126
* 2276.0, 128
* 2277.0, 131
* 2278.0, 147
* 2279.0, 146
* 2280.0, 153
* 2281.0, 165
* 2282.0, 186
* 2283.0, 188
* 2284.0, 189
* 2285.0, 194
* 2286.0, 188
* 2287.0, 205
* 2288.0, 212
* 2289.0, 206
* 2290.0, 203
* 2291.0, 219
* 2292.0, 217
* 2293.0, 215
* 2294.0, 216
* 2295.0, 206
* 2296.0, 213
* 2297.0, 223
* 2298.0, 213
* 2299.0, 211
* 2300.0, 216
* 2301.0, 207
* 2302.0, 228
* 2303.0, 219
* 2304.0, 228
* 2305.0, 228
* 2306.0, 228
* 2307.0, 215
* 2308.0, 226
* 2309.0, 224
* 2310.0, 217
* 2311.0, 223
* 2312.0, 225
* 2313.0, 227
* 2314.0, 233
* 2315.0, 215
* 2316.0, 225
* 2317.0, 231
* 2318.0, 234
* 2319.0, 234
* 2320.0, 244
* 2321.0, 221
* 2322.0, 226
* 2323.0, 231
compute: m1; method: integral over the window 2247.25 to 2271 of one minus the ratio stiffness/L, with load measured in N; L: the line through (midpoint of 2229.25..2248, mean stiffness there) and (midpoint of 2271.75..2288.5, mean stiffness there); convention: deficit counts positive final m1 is -1.7 N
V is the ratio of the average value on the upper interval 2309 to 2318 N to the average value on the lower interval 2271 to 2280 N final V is 1.68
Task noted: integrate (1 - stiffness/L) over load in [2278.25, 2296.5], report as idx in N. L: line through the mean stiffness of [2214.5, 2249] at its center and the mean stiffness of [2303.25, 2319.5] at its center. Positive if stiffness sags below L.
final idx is 2.3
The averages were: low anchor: 215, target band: 195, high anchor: 226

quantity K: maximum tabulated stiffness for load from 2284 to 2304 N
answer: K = 228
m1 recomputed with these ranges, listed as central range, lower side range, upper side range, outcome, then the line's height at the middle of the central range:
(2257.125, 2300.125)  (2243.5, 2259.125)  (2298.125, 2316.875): 6.66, 218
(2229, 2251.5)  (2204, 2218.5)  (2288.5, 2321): 0.26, 217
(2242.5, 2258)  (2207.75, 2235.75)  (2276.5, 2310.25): -0.40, 210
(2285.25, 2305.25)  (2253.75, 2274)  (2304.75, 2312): -0.11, 212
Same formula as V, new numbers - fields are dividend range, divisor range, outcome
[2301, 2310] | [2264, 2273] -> 1.37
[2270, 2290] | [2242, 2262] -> 0.76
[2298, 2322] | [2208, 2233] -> 1.04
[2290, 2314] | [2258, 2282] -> 1.32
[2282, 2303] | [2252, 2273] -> 1.09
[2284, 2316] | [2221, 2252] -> 1.00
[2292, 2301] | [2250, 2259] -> 0.98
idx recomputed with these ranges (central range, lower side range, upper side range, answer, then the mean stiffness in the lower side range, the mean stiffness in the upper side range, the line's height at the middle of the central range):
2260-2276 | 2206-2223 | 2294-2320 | 3.87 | 215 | 222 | 219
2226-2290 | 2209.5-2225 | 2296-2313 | 6.42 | 214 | 221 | 217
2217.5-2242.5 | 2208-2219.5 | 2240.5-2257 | -0.15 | 214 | 215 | 214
